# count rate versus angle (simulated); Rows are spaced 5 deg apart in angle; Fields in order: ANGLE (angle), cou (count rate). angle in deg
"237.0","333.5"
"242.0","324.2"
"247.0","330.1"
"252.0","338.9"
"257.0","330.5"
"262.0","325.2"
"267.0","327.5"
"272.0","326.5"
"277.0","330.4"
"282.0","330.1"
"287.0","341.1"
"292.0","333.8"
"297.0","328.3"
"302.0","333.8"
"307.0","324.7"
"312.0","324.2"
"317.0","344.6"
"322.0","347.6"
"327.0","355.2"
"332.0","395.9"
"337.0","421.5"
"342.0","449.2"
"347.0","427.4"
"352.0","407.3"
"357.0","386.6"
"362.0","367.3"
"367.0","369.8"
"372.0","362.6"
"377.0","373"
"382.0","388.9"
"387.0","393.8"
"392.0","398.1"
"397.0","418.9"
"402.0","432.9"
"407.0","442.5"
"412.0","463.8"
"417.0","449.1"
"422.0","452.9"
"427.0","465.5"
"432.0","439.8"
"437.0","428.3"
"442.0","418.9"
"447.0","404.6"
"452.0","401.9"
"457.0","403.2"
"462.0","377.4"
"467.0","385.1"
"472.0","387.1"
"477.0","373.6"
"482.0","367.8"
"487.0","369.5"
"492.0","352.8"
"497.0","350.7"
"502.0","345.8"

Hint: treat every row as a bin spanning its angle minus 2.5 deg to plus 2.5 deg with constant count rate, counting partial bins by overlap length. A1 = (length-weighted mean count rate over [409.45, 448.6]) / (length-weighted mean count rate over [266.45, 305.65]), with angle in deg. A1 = 1.33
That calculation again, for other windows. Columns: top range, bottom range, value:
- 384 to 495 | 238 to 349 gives 1.17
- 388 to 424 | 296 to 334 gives 1.26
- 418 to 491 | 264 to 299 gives 1.22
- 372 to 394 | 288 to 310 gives 1.16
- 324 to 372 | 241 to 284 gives 1.20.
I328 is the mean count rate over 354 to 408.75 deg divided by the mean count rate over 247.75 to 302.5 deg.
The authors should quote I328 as 1.2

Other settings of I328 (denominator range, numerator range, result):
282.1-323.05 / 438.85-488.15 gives 1.17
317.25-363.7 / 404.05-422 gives 1.15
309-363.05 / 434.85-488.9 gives 1.02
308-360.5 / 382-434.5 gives 1.13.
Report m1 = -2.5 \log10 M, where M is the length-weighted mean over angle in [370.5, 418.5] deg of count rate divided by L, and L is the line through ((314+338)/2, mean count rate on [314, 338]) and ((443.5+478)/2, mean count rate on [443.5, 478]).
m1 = -0.087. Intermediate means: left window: 369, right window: 392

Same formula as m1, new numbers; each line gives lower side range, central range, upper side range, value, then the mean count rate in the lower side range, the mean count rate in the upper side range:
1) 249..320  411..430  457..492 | -0.25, 332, 377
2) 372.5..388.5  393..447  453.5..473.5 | -0.14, 382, 389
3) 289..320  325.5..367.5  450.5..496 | -0.17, 332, 378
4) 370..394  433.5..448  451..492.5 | -0.11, 383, 380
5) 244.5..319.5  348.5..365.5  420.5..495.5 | -0.08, 331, 401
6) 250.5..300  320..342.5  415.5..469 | -0.08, 331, 420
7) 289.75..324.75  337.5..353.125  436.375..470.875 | -0.22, 334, 401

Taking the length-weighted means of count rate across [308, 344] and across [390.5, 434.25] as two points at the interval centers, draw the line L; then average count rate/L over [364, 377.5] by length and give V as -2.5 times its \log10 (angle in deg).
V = 0.12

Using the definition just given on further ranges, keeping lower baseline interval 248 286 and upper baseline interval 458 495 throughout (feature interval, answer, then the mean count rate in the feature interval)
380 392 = -0.109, 393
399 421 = -0.234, 447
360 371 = -0.051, 368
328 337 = -0.153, 396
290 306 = 0.018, 331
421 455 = -0.172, 429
